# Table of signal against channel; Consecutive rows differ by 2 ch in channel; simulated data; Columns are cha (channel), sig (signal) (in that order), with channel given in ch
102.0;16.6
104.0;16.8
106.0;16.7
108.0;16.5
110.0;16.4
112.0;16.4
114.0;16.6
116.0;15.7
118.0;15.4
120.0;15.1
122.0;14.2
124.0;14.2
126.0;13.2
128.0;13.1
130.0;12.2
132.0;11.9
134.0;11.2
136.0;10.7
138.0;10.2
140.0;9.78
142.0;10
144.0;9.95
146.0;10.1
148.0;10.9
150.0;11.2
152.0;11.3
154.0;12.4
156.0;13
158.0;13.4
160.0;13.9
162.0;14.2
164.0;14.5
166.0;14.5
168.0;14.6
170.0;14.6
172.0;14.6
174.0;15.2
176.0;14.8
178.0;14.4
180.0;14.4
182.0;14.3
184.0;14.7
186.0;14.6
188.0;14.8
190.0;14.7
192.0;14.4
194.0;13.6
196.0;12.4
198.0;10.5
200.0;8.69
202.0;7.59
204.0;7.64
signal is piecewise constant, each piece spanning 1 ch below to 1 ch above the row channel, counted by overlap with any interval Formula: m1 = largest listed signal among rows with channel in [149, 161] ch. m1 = 13.9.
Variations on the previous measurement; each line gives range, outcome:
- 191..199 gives 14.4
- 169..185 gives 15.2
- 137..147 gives 10.2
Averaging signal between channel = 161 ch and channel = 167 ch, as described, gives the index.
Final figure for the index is 14.4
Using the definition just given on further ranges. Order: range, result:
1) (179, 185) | 14.5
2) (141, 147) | 10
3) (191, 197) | 13.5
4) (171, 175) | 14.9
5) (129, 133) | 12.1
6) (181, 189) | 14.6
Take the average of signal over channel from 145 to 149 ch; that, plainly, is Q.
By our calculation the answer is 10.5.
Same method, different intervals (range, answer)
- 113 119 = 15.9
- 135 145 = 10.1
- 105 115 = 16.5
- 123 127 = 13.7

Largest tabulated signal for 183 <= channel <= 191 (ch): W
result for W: 14.8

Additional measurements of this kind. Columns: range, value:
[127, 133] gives 13.1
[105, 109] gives 16.7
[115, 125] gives 15.7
